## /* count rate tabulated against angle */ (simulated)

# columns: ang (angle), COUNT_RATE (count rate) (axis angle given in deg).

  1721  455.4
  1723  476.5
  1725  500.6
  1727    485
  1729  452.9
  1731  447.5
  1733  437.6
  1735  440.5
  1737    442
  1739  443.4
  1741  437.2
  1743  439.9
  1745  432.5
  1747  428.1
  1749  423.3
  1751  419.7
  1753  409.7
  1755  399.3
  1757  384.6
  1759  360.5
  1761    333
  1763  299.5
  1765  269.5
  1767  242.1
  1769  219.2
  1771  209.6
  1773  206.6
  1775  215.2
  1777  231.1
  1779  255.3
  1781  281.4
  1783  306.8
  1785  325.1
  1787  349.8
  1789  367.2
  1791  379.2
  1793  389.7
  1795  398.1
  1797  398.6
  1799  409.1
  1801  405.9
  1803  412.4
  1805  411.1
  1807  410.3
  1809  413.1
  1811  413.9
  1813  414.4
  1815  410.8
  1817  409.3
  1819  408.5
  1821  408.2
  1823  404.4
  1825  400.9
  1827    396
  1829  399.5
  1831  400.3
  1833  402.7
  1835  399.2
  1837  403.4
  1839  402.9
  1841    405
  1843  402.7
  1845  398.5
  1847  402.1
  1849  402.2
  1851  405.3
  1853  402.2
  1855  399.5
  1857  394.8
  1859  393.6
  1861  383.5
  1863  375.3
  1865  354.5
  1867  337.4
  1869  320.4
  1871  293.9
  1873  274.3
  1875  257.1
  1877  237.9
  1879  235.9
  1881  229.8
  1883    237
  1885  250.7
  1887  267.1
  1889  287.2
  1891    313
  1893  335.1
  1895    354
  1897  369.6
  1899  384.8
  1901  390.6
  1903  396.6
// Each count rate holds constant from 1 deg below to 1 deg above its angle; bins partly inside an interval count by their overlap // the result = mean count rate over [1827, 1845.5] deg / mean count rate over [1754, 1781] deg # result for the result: 1.4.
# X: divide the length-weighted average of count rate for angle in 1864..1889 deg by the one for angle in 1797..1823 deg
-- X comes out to 0.7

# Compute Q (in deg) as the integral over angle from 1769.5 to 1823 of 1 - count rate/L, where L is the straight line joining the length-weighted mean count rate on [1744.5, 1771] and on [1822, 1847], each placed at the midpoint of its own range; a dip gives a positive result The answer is 3.1 deg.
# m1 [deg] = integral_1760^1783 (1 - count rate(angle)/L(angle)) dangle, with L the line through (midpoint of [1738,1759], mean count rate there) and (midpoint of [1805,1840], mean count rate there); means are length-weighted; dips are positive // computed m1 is 8.9 deg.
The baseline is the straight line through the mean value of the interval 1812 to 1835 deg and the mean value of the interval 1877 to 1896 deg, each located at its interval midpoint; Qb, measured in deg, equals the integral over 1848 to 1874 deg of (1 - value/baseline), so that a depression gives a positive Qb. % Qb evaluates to -2.7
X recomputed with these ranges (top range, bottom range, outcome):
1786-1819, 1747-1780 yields 1.30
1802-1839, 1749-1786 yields 1.35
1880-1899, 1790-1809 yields 0.74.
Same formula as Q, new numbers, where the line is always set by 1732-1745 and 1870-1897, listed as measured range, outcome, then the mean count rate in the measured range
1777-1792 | 2.7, 317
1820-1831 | -1.9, 402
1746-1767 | 2.7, 366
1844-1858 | -3.8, 401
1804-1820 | -2.4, 411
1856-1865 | -2.3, 383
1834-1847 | -3.0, 402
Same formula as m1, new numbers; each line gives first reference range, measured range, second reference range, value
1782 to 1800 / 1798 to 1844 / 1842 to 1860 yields -2.60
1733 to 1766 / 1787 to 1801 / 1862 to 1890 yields -1.20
